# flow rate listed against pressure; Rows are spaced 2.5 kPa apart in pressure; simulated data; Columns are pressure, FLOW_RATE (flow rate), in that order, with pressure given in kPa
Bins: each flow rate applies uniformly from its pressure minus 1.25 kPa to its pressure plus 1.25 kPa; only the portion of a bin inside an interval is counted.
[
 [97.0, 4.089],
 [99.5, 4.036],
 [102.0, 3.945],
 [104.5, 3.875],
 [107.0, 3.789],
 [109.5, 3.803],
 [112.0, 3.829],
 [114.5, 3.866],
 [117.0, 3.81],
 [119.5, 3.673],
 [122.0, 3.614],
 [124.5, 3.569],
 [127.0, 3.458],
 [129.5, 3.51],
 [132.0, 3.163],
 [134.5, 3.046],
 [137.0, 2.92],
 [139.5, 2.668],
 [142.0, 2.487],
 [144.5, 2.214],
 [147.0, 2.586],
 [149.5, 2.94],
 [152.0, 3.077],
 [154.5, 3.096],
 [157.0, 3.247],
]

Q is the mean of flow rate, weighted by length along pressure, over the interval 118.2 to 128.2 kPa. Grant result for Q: 3.58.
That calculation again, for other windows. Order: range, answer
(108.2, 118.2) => 3.83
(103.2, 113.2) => 3.82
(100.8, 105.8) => 3.91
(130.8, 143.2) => 2.86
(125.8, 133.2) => 3.38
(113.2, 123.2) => 3.74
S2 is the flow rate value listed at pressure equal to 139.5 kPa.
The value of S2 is 2.668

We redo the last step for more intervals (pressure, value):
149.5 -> 2.94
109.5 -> 3.803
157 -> 3.247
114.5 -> 3.866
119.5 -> 3.673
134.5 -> 3.046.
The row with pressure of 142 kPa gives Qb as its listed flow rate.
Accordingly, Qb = 2.487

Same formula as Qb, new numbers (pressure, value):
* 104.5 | 3.875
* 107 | 3.789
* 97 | 4.089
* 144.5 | 2.214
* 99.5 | 4.036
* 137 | 2.92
